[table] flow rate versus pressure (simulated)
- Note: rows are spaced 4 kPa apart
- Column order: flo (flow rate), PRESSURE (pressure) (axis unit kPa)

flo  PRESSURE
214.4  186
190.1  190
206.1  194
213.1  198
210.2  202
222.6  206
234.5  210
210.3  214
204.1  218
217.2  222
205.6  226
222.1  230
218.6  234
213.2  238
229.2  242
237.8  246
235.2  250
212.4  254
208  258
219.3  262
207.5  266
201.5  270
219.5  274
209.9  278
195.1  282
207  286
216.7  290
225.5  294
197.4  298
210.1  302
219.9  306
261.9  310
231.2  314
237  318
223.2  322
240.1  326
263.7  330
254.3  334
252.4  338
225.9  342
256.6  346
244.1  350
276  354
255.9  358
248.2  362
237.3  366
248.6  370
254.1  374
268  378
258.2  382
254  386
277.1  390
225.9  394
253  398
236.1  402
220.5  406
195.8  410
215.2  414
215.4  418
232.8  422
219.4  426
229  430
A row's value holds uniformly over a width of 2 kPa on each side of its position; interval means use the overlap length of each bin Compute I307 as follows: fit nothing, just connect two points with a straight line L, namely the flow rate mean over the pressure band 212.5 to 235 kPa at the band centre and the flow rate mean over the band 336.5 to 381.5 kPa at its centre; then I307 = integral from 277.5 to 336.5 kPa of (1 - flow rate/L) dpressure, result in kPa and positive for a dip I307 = 2.5 kPa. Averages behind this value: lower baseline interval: 213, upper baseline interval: 252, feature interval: 227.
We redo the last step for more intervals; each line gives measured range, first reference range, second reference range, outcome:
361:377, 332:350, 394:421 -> -0.8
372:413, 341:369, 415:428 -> -1.6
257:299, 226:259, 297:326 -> 2.7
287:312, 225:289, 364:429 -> 0.1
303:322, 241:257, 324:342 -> 0.8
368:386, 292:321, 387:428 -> -2.2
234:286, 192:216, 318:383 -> 3.0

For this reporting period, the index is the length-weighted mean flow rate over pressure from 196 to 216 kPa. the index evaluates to 218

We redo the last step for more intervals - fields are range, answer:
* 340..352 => 242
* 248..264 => 219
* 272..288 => 208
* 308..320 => 243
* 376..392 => 264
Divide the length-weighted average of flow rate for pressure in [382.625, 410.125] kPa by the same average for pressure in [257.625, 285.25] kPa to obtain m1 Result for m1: 1.2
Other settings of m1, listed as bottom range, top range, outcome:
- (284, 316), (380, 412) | 1.09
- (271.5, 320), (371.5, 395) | 1.17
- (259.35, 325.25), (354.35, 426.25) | 1.11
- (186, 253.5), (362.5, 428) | 1.10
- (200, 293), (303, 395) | 1.15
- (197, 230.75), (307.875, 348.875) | 1.14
